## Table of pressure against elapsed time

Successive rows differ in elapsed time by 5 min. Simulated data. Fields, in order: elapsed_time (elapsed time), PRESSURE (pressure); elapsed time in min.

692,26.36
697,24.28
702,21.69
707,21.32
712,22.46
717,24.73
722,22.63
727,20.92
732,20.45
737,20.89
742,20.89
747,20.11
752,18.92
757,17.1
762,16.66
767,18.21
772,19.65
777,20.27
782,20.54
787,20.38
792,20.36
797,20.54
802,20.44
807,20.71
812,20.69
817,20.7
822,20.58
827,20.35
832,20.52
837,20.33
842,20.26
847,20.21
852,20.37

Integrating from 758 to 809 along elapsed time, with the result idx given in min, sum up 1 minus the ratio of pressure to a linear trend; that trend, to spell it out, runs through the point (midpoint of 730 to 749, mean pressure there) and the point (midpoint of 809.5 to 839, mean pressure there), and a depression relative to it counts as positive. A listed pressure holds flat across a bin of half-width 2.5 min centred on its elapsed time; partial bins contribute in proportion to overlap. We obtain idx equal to 2.2 min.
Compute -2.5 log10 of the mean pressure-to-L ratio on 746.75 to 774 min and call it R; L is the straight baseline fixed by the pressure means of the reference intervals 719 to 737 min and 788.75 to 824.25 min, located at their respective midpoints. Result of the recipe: 0.152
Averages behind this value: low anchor 21.4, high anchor 20.6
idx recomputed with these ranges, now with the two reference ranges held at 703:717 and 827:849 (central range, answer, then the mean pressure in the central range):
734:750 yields 0.9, 20.6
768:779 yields 0.9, 19.7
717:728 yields -0.2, 22.6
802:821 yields 0.1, 20.7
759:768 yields 1.8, 17.3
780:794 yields 0.5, 20.4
